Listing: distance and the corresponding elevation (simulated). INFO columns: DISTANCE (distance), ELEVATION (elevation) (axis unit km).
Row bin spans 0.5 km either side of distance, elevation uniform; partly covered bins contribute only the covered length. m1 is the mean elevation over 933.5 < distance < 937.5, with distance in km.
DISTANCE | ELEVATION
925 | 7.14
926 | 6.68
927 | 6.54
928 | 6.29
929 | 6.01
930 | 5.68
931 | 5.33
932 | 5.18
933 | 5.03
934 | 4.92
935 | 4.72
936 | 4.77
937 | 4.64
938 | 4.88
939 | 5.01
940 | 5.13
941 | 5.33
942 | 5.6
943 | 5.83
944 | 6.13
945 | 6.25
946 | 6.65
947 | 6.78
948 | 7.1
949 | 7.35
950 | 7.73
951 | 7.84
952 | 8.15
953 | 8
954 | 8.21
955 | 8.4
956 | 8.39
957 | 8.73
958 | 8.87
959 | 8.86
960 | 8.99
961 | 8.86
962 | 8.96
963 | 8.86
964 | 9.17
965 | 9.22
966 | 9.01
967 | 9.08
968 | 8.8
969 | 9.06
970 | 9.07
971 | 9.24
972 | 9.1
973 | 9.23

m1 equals 4.76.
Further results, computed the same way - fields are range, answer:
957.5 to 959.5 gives 8.86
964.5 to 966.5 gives 9.12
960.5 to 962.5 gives 8.91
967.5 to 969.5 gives 8.93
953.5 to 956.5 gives 8.33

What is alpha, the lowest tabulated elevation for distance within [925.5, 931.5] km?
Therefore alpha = 5.33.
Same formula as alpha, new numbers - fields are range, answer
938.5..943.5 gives 5.01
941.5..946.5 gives 5.6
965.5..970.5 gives 8.8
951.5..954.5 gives 8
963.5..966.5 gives 9.01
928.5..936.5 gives 4.72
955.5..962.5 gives 8.39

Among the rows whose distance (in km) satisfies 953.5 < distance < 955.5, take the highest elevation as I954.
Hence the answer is 8.4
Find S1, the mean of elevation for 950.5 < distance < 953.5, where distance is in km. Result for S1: 8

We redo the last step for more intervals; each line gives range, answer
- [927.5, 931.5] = 5.83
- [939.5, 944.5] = 5.6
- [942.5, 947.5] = 6.33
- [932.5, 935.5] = 4.89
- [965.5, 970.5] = 9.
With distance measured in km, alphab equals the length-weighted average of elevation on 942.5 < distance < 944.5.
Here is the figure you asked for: 5.98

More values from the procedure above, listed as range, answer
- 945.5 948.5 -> 6.84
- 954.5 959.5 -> 8.65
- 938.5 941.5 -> 5.16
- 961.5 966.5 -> 9.04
